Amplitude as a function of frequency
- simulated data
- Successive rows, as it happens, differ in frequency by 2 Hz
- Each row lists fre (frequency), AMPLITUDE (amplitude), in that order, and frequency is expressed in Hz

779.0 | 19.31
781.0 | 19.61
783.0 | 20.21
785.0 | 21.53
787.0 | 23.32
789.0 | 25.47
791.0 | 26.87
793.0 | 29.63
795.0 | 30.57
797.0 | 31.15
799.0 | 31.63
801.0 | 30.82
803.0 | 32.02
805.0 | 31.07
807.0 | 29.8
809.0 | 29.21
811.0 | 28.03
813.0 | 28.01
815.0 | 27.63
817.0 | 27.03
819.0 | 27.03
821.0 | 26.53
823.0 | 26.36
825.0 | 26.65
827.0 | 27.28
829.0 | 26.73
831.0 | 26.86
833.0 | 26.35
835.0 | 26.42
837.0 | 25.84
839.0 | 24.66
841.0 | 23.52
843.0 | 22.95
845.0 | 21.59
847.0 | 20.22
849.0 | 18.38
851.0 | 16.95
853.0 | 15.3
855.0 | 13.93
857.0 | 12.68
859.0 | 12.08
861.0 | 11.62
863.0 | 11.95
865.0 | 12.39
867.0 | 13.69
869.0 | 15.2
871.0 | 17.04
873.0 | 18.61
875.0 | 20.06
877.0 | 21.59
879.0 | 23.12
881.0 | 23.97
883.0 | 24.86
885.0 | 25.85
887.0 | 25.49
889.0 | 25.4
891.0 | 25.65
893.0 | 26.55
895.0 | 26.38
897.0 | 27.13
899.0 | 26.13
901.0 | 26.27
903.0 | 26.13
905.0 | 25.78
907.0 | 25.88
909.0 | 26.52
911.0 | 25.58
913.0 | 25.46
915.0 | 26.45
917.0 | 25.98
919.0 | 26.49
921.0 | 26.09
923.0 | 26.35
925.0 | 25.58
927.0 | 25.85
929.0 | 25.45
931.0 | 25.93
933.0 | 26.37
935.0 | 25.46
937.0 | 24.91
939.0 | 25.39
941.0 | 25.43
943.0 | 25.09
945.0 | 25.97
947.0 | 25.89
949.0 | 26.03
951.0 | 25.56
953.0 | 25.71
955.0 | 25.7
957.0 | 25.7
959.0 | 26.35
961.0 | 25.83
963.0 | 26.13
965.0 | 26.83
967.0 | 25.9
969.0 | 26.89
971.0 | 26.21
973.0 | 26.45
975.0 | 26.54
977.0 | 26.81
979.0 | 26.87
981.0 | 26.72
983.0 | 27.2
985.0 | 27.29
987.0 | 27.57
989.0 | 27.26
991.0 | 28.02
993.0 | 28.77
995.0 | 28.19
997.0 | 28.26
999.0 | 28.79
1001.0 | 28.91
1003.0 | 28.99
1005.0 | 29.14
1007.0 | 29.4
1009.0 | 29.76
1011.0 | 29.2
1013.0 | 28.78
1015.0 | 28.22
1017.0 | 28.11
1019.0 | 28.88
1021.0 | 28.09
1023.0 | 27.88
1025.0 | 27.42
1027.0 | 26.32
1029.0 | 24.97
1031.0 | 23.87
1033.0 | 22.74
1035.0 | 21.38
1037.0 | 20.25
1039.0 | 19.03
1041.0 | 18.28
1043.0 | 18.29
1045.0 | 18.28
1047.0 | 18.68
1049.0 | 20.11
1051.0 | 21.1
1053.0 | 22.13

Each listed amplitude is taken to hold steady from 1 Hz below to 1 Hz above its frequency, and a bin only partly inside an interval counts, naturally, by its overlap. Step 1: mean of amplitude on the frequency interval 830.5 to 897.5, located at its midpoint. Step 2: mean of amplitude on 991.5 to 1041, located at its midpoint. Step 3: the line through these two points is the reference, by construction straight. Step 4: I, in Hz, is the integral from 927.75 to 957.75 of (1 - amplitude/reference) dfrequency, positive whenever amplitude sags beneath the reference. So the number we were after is -2.35 Hz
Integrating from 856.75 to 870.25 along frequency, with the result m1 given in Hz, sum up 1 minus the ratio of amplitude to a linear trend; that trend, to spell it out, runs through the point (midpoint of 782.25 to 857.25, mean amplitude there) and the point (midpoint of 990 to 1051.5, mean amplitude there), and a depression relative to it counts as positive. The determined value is 6.7 Hz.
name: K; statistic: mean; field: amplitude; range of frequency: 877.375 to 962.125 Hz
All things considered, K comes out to 25.7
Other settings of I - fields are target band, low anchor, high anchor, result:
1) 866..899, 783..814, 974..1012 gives 6.5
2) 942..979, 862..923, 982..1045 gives -1.7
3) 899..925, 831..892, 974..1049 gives -4.8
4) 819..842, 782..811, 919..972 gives 1.2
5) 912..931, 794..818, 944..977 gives 0.8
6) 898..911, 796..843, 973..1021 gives 0.9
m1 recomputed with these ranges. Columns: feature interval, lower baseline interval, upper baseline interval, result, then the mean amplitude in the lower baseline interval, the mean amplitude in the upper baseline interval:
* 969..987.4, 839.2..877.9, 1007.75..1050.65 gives -4.0 Hz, 17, 24.2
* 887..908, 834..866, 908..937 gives -2.6 Hz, 18.2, 25.9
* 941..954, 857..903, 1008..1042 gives -1.5 Hz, 20.9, 25.5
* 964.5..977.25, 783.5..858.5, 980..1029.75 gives 0.5 Hz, 25.3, 28.1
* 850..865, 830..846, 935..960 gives 6.9 Hz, 24.8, 25.6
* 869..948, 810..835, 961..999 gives 6.2 Hz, 27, 27.1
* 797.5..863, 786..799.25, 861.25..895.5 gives 2.9 Hz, 28.2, 20.8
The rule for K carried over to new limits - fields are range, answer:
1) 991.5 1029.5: 28.4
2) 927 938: 25.6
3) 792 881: 23.2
